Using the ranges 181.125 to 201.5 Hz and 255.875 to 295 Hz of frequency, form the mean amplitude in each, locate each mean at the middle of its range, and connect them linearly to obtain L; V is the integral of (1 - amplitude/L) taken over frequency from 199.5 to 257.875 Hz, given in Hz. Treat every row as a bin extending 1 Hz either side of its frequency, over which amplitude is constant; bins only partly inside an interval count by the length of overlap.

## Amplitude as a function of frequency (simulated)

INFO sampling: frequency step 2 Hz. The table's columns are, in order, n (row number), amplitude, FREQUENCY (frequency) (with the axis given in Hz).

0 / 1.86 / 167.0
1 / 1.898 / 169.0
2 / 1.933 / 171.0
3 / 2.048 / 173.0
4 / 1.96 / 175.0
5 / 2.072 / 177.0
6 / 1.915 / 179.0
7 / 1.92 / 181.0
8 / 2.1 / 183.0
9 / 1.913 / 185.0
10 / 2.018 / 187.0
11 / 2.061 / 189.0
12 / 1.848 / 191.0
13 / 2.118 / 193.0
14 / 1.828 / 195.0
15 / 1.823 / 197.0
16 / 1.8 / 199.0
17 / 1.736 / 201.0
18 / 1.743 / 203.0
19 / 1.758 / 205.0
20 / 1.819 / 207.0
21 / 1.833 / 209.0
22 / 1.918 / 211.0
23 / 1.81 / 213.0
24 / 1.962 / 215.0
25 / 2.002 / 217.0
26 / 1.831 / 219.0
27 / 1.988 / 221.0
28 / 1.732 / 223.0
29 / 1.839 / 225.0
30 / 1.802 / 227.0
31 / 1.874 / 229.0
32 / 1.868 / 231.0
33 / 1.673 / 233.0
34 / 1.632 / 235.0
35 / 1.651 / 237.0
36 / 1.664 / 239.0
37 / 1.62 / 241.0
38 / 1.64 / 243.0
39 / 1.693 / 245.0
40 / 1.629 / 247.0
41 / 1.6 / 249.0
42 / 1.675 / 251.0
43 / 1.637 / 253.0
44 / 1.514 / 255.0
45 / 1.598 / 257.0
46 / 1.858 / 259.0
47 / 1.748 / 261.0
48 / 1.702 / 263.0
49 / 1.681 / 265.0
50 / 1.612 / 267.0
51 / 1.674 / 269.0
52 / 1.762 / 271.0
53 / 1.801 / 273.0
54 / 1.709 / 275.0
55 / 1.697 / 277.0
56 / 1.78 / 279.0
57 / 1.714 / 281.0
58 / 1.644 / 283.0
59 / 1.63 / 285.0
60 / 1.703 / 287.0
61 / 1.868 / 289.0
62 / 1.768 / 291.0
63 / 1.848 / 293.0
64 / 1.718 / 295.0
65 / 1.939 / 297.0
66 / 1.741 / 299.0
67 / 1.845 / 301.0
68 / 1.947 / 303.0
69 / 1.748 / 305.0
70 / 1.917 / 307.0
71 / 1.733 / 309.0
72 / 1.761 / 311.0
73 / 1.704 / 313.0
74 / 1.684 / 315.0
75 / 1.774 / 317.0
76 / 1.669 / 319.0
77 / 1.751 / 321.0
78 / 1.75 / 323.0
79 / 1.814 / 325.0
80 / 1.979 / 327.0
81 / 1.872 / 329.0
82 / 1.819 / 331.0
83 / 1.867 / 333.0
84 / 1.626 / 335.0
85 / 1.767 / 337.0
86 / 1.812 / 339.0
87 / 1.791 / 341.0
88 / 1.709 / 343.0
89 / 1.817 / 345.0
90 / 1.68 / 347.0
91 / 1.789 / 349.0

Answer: 2.8 Hz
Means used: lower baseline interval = 1.93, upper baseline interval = 1.73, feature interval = 1.75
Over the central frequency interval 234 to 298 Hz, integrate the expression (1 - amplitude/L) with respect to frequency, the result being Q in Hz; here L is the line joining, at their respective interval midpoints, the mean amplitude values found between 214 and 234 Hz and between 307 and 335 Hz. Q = 4.3 Hz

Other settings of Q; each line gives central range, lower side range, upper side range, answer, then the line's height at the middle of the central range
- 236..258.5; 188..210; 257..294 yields 1.8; 1.77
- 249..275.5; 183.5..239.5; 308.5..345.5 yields 1.9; 1.81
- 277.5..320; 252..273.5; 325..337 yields -0.2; 1.76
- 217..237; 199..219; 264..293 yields 0.0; 1.81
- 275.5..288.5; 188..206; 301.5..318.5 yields 0.7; 1.8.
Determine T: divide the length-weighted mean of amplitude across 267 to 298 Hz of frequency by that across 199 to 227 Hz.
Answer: 0.9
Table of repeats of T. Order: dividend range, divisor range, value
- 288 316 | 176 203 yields 0.93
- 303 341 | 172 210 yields 0.93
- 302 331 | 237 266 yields 1.08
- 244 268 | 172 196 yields 0.84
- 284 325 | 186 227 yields 0.95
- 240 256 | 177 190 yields 0.82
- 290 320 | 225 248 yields 1.04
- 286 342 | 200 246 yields 1.00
